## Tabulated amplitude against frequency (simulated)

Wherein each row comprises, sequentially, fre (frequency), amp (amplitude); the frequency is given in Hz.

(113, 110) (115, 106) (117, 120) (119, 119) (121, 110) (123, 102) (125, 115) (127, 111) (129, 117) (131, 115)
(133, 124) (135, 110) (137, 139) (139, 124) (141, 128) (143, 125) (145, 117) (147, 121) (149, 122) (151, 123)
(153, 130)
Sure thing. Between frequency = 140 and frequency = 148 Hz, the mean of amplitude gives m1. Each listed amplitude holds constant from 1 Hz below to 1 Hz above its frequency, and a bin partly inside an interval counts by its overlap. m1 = 123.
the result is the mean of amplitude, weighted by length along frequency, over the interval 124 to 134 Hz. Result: 116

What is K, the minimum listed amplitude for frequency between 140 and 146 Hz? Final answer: 117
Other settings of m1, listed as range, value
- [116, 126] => 113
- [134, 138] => 124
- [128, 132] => 116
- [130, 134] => 120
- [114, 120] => 115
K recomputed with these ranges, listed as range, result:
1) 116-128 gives 102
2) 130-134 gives 115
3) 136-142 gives 124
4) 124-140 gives 110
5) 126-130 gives 111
